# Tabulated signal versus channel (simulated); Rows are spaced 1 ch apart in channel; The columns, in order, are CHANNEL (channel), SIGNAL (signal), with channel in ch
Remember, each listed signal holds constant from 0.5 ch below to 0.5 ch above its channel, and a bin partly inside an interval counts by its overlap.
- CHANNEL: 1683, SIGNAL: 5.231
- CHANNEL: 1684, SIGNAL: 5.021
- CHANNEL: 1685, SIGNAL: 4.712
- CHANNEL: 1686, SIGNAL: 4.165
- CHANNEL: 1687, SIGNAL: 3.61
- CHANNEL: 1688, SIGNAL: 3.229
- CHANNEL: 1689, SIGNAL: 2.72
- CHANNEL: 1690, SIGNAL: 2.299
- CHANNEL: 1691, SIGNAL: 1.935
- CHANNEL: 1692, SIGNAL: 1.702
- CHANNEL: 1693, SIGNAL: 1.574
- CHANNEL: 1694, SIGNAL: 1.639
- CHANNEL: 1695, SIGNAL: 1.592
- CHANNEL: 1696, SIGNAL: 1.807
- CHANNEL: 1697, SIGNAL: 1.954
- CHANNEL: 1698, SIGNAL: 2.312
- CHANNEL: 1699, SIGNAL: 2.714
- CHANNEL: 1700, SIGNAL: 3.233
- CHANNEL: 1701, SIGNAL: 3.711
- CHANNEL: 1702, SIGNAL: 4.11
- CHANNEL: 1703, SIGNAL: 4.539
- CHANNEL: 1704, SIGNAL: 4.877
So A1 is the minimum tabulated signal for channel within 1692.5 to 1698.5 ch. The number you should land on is 1.574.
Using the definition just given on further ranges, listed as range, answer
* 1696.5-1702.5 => 1.954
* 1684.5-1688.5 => 3.229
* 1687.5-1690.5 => 2.299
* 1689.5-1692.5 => 1.702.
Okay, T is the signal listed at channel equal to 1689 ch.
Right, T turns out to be 2.72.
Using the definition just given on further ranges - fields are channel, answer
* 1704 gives 4.877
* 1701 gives 3.711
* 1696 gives 1.807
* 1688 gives 3.229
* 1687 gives 3.61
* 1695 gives 1.592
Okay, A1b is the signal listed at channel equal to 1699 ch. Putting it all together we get 2.714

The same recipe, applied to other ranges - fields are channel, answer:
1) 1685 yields 4.712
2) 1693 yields 1.574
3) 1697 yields 1.954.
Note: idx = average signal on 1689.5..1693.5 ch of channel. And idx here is 1.88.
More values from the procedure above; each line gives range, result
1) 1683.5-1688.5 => 4.15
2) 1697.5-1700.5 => 2.75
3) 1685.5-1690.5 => 3.2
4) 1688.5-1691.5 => 2.32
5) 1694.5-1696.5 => 1.7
